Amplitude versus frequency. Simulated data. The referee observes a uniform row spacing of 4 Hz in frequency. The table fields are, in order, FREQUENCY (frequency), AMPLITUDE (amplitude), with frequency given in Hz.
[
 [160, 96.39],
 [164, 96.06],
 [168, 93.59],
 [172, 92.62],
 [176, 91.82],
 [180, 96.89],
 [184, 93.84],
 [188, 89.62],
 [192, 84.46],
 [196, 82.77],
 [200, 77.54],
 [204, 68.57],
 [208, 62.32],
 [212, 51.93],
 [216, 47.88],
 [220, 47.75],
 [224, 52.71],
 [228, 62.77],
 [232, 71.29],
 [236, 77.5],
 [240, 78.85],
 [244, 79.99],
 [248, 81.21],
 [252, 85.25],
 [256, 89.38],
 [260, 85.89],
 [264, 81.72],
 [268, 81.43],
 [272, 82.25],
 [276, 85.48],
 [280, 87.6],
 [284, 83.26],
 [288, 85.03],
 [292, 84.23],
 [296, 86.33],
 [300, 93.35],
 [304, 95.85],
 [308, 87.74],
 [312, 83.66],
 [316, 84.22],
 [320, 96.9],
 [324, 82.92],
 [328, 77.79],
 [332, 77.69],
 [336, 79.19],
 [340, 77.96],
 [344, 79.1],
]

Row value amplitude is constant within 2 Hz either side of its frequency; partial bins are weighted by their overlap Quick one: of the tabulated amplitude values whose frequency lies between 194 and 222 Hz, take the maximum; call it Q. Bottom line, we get 82.77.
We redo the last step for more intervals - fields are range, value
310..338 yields 96.9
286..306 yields 95.85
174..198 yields 96.89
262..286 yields 87.6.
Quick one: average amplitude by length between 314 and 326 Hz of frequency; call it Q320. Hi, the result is 88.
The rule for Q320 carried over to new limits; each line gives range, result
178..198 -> 89.5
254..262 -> 87.6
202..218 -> 57.7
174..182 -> 94.4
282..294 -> 84.2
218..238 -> 62.4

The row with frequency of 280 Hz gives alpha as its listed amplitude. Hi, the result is 87.6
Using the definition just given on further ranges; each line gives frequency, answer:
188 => 89.62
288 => 85.03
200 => 77.54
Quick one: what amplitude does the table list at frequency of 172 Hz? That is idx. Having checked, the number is 92.62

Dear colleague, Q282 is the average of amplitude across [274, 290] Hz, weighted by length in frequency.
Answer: 85.3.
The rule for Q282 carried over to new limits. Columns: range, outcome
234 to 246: 78.8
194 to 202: 80.2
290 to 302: 88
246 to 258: 85.3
